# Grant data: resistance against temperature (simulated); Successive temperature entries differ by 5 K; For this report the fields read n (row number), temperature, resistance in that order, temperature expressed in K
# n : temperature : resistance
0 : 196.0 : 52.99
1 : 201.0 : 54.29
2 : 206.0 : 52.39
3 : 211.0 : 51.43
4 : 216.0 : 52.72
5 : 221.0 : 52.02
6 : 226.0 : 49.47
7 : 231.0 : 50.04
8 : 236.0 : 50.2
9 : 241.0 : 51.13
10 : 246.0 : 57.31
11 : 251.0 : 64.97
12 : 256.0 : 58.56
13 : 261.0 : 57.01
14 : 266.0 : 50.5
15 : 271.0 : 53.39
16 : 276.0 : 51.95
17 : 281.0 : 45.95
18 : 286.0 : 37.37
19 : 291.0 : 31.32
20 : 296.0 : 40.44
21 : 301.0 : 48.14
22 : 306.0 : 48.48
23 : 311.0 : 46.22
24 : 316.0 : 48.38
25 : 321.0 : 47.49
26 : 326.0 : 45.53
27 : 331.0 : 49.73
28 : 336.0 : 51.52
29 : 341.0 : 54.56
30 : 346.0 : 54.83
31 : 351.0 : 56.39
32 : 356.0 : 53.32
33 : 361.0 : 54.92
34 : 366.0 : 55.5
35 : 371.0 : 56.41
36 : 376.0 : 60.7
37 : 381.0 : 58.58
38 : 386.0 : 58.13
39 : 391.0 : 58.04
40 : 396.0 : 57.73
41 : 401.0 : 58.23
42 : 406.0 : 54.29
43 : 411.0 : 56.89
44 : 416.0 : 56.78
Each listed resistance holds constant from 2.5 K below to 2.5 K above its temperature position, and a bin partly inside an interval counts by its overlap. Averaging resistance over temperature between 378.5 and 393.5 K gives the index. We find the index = 58.2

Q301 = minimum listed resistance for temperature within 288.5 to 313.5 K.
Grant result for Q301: 31.32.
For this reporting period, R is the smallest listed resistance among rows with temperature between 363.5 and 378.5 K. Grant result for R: 55.5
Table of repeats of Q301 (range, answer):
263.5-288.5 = 37.37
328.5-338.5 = 49.73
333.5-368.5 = 51.52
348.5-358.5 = 53.32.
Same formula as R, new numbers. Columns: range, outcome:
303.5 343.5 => 45.53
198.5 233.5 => 49.47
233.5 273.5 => 50.2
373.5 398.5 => 57.73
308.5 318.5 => 46.22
